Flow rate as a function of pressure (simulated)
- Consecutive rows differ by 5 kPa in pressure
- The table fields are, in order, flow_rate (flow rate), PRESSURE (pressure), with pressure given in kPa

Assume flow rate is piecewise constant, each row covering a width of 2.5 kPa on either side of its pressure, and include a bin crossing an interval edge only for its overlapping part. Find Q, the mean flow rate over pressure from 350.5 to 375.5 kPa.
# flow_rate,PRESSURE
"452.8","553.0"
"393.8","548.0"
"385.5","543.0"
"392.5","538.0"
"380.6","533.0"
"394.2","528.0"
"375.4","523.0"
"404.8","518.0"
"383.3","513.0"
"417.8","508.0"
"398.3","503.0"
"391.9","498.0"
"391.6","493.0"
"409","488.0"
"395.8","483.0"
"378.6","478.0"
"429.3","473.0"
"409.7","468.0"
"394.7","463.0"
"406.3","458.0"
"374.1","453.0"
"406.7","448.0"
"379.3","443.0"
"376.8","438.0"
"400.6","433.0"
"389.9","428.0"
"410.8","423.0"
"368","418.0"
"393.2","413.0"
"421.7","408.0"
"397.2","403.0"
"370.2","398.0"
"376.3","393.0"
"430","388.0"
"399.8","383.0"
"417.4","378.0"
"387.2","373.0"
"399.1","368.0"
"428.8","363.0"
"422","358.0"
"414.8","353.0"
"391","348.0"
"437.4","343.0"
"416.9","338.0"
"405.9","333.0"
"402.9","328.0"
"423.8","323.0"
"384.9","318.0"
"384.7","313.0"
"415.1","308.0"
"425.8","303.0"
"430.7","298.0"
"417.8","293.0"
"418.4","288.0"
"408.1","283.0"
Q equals 410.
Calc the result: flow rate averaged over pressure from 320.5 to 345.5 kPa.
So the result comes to 417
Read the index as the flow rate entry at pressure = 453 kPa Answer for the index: 374.1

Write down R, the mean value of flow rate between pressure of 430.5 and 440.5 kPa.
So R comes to 389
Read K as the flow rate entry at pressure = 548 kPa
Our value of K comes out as 393.8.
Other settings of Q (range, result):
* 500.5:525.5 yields 396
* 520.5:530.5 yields 385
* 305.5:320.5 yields 395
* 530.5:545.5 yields 386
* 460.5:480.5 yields 403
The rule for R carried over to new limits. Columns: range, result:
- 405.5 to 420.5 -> 394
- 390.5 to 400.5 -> 373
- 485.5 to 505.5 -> 398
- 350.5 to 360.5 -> 418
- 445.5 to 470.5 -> 398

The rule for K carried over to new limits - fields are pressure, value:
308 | 415.1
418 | 368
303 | 425.8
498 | 391.9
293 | 417.8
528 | 394.2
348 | 391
